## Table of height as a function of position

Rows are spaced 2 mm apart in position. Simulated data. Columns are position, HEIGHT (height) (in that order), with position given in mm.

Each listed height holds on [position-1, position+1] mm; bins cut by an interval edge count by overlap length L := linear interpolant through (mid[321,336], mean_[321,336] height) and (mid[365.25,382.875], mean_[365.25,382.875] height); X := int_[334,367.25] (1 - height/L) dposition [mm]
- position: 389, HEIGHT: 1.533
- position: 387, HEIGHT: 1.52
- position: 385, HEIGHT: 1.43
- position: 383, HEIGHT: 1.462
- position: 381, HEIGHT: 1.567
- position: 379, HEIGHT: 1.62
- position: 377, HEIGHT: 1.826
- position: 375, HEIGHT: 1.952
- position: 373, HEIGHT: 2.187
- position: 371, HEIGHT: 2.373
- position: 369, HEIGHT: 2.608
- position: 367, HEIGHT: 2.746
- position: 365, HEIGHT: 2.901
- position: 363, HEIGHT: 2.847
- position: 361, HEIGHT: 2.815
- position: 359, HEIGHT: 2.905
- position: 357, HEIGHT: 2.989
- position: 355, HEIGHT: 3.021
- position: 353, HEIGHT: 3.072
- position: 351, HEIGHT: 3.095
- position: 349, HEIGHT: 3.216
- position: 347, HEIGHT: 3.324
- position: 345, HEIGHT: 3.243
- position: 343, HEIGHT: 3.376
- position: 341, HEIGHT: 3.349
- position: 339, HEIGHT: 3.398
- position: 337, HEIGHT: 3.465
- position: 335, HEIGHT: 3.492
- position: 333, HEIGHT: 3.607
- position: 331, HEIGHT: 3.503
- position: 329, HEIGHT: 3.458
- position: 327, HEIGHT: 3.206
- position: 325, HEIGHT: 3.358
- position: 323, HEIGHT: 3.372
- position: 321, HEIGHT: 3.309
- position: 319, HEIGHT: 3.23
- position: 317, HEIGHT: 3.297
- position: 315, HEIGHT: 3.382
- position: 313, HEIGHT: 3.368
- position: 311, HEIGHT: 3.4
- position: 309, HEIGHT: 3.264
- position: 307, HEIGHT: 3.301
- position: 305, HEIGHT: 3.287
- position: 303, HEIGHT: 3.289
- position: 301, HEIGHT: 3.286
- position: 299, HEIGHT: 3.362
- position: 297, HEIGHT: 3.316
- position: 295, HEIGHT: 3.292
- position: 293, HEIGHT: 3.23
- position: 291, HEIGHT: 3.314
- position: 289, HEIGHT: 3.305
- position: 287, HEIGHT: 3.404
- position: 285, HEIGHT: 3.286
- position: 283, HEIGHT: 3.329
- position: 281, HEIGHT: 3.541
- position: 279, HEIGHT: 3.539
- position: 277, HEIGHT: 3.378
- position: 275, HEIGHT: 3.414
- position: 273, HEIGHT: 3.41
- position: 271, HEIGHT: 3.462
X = -4.37 mm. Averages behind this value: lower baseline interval 3.42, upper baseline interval 2.11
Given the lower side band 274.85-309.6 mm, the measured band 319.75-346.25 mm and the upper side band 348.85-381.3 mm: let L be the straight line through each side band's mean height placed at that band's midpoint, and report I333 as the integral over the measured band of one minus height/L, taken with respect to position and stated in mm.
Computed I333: -4.4 mm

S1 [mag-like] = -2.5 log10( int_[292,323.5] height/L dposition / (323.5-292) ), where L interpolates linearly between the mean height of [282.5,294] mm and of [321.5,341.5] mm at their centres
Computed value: 0.02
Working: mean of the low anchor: 3.31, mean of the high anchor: 3.42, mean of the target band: 3.31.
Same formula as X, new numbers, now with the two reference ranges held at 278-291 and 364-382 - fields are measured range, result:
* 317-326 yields -1.3 mm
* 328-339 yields -3.1 mm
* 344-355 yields -2.9 mm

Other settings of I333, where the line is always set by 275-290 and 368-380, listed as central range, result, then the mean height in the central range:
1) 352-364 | -3.2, 2.94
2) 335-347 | -3.8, 3.37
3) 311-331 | -3.5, 3.34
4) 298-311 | -0.9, 3.31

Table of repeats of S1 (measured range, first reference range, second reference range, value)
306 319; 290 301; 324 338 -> 0.01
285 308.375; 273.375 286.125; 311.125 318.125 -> 0.03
